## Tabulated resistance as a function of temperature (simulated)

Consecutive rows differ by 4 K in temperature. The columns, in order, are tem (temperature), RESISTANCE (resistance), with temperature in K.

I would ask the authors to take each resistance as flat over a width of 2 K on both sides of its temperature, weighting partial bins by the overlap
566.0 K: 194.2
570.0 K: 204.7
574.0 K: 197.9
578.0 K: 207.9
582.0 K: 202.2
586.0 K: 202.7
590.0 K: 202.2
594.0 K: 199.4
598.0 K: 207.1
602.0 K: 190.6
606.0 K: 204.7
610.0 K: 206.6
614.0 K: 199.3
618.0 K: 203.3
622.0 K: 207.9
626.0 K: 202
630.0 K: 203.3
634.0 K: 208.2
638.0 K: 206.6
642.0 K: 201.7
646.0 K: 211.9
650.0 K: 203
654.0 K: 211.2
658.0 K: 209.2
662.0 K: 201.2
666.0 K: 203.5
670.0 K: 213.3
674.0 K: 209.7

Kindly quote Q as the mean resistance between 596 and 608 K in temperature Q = 201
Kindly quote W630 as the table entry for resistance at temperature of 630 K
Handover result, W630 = 203.3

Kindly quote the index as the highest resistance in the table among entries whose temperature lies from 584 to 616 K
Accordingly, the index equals 207.1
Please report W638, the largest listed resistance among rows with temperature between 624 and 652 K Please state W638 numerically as 211.9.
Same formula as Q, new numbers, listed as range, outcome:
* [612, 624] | 204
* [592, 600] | 203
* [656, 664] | 205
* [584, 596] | 201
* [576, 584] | 205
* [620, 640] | 206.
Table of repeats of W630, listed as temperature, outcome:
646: 211.9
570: 204.7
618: 203.3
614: 199.3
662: 201.2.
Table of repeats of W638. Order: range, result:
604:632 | 207.9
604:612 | 206.6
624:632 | 203.3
